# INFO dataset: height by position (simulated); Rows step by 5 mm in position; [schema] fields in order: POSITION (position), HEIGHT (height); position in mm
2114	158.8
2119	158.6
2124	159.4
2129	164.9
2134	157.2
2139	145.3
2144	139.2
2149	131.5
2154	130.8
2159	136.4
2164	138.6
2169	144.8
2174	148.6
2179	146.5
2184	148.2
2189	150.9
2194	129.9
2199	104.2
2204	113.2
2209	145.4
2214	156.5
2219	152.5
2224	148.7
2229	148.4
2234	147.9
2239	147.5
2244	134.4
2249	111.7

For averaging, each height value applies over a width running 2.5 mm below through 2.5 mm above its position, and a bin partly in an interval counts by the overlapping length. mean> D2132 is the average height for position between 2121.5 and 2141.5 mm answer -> 157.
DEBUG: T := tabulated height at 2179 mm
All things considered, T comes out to 146.5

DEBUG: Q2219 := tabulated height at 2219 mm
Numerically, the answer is 152.5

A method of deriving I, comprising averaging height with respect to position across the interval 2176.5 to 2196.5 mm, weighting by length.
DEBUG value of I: 144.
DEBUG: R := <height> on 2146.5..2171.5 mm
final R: 136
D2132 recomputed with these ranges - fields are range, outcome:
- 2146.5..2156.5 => 131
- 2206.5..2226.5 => 151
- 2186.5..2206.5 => 125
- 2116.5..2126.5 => 159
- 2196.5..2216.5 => 130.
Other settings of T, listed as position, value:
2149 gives 131.5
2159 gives 136.4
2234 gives 147.9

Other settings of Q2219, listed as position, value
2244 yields 134.4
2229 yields 148.4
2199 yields 104.2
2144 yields 139.2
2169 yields 144.8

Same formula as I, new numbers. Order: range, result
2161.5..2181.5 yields 145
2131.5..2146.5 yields 147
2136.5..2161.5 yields 137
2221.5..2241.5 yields 148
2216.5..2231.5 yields 150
